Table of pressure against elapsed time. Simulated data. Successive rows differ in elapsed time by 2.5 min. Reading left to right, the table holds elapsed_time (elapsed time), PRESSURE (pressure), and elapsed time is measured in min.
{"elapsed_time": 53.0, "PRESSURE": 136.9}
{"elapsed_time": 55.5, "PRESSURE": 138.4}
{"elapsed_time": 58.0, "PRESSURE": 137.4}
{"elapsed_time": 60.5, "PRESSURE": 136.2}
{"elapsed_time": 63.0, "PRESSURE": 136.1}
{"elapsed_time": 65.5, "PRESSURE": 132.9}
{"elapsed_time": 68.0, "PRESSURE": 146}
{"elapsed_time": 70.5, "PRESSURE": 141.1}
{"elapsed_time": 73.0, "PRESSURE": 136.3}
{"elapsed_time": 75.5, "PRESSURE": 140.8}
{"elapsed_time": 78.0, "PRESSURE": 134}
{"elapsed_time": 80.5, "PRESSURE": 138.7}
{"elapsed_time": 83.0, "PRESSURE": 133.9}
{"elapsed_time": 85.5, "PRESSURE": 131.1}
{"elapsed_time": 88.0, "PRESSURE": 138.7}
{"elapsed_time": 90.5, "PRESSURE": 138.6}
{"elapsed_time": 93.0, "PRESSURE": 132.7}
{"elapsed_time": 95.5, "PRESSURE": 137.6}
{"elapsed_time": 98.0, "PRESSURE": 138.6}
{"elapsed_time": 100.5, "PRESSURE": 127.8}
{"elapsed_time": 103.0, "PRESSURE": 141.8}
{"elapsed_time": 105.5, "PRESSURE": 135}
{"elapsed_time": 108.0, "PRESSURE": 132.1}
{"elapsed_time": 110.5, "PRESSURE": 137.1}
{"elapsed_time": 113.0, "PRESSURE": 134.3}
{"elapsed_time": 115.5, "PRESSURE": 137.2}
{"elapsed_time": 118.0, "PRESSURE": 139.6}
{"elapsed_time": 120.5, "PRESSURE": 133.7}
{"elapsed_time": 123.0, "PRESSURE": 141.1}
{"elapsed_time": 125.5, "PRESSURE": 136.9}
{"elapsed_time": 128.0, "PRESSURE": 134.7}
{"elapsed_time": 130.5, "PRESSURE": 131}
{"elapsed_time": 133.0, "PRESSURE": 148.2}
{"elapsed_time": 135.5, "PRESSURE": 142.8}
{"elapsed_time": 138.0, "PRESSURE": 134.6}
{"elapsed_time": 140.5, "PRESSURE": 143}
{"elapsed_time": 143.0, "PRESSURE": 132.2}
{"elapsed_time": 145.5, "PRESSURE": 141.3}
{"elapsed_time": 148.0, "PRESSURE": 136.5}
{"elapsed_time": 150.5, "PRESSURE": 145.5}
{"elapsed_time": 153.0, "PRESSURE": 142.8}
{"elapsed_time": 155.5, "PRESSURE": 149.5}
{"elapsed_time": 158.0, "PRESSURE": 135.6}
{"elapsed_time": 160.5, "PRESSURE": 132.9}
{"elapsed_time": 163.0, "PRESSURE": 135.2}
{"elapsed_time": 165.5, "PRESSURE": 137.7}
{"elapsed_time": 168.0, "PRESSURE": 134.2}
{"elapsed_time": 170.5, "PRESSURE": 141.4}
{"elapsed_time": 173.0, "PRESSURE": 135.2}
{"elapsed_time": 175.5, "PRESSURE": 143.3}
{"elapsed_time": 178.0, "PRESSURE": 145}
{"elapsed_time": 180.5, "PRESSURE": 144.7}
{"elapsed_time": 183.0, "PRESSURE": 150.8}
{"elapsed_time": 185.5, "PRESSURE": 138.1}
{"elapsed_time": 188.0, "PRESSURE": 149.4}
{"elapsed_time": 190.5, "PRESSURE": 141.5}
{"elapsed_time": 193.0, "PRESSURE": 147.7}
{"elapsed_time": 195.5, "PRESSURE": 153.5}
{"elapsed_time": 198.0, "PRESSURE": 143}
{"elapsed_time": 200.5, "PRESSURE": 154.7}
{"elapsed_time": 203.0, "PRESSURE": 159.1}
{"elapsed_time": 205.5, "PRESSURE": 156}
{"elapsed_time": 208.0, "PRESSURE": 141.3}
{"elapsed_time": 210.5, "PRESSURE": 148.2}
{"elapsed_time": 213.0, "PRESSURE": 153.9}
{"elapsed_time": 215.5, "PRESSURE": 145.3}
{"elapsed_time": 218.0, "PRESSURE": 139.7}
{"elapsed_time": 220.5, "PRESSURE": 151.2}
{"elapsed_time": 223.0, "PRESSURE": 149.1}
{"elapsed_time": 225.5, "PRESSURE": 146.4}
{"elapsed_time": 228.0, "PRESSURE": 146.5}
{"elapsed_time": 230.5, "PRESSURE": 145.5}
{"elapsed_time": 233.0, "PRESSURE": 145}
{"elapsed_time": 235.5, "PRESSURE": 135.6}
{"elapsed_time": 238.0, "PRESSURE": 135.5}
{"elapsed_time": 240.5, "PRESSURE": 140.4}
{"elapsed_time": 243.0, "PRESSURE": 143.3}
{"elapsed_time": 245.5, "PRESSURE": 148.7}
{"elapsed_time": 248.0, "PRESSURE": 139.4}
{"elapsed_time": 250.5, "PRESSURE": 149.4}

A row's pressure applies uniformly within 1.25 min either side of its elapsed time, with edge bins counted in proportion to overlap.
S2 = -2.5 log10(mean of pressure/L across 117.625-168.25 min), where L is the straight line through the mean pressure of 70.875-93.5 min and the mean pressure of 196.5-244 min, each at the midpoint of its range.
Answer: 0.02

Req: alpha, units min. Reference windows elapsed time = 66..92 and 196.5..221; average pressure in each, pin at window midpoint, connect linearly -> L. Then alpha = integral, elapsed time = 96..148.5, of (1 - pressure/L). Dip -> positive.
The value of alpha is 1.6 min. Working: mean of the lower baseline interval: 138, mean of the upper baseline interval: 149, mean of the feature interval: 137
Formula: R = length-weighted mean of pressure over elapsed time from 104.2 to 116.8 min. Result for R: 135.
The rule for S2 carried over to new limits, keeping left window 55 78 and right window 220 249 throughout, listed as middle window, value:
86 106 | 0.02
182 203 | -0.04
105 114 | 0.04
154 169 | 0.03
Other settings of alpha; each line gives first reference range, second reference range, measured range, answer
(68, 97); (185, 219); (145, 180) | 1.2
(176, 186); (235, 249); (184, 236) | -1.6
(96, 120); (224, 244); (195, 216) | -1.5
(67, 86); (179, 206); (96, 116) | 0.7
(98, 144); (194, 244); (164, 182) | 0.2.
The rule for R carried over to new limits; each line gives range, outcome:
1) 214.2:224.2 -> 146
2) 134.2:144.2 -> 138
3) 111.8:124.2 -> 137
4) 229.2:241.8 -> 140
